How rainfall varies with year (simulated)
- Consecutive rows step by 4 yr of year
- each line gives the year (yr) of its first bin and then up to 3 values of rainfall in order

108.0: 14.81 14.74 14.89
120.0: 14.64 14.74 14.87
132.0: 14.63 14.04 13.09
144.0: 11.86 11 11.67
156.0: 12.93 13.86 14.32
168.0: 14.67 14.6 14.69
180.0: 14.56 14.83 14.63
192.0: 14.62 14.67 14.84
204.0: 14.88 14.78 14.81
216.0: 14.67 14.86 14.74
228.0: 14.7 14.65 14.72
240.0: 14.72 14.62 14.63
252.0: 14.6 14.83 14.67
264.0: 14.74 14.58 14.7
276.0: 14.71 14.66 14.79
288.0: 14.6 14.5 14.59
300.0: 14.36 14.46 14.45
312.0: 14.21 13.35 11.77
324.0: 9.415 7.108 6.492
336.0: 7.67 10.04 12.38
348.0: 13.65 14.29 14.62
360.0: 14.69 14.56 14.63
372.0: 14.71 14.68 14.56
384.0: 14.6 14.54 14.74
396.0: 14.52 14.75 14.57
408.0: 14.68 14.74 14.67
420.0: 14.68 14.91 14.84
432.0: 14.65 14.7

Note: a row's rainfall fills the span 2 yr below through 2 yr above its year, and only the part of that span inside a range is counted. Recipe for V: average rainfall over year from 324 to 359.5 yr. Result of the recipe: 10.9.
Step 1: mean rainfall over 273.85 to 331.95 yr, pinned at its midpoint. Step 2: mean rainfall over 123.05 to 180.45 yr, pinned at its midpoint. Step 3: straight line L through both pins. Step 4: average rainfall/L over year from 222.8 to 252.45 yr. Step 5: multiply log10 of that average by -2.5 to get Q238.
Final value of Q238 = -0.102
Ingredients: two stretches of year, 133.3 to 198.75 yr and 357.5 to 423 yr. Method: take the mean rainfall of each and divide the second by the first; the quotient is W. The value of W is 1.06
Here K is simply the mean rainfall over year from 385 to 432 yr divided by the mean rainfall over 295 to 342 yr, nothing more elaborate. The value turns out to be 1.3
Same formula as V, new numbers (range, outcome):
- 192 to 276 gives 14.7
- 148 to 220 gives 14.3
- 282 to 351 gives 12.3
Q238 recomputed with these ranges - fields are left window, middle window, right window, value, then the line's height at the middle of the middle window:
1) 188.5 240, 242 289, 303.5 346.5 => -0.13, 13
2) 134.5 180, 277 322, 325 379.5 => -0.13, 12.6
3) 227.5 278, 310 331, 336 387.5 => 0.27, 14.1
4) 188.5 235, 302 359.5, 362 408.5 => 0.24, 14.7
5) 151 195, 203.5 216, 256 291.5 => -0.03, 14.4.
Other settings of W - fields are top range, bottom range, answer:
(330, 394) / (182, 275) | 0.90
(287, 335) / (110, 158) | 0.90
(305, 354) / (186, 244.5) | 0.77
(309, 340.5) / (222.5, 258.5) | 0.69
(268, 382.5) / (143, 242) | 0.93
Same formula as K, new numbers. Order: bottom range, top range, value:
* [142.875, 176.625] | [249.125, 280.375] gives 1.11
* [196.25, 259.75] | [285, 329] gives 0.89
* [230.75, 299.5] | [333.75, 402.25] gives 0.94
